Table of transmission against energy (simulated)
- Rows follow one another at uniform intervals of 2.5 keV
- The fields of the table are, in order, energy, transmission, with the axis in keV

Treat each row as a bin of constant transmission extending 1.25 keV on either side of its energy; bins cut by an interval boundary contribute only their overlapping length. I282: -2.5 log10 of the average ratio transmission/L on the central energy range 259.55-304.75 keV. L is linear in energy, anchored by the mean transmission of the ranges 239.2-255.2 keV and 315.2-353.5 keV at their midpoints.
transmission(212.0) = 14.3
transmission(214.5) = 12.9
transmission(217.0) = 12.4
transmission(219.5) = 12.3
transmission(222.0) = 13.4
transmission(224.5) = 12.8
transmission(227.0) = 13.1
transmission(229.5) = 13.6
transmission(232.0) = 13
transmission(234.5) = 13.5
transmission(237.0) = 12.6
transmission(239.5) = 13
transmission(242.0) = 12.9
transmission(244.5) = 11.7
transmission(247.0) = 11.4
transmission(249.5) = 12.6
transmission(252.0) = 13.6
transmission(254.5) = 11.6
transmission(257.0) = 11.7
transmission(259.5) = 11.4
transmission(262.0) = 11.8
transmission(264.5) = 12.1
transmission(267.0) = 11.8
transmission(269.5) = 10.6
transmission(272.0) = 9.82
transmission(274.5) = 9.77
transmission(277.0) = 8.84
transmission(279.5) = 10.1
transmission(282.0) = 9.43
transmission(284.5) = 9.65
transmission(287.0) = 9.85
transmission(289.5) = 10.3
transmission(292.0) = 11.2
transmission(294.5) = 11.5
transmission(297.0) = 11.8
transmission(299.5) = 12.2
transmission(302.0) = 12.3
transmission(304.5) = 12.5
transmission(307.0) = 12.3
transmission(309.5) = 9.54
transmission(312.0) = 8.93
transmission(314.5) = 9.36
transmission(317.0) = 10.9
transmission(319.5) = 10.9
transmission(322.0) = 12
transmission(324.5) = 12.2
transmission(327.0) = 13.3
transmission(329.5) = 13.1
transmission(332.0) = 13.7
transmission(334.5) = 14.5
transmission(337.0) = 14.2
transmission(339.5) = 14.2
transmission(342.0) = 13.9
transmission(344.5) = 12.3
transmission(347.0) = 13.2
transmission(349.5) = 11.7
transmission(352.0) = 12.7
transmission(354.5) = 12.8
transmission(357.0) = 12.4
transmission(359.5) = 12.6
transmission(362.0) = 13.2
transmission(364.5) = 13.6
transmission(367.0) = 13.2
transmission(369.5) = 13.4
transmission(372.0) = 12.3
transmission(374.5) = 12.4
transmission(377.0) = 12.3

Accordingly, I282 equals 0.16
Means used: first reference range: 12.4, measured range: 10.8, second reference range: 12.8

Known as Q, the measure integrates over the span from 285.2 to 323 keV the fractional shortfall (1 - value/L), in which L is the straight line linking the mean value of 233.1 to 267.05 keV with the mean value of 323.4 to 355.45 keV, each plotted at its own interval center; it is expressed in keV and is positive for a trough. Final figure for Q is 5.4 keV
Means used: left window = 12.3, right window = 13.2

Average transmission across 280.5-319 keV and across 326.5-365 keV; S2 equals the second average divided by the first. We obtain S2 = 1.22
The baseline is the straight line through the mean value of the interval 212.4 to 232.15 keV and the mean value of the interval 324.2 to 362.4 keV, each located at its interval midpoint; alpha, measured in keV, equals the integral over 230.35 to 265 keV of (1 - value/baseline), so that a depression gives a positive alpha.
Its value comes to 1.7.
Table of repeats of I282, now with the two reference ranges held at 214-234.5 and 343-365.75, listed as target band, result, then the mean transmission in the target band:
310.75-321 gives 0.26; 10.1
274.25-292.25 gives 0.29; 9.83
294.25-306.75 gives 0.06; 12.1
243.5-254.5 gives 0.06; 12.3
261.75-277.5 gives 0.20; 10.7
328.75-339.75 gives -0.10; 14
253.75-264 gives 0.11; 11.7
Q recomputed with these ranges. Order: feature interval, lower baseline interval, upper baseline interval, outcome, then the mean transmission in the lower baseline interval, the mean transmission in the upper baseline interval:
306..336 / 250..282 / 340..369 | 1.2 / 11.1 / 12.9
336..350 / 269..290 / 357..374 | -1.4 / 9.77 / 13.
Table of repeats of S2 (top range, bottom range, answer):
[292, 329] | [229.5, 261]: 0.92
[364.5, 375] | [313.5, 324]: 1.19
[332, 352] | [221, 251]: 1.05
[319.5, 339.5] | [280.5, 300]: 1.24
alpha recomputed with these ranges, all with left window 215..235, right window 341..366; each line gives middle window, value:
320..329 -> 0.3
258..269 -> 1.1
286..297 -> 1.7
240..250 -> 0.6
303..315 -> 2.1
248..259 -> 0.6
